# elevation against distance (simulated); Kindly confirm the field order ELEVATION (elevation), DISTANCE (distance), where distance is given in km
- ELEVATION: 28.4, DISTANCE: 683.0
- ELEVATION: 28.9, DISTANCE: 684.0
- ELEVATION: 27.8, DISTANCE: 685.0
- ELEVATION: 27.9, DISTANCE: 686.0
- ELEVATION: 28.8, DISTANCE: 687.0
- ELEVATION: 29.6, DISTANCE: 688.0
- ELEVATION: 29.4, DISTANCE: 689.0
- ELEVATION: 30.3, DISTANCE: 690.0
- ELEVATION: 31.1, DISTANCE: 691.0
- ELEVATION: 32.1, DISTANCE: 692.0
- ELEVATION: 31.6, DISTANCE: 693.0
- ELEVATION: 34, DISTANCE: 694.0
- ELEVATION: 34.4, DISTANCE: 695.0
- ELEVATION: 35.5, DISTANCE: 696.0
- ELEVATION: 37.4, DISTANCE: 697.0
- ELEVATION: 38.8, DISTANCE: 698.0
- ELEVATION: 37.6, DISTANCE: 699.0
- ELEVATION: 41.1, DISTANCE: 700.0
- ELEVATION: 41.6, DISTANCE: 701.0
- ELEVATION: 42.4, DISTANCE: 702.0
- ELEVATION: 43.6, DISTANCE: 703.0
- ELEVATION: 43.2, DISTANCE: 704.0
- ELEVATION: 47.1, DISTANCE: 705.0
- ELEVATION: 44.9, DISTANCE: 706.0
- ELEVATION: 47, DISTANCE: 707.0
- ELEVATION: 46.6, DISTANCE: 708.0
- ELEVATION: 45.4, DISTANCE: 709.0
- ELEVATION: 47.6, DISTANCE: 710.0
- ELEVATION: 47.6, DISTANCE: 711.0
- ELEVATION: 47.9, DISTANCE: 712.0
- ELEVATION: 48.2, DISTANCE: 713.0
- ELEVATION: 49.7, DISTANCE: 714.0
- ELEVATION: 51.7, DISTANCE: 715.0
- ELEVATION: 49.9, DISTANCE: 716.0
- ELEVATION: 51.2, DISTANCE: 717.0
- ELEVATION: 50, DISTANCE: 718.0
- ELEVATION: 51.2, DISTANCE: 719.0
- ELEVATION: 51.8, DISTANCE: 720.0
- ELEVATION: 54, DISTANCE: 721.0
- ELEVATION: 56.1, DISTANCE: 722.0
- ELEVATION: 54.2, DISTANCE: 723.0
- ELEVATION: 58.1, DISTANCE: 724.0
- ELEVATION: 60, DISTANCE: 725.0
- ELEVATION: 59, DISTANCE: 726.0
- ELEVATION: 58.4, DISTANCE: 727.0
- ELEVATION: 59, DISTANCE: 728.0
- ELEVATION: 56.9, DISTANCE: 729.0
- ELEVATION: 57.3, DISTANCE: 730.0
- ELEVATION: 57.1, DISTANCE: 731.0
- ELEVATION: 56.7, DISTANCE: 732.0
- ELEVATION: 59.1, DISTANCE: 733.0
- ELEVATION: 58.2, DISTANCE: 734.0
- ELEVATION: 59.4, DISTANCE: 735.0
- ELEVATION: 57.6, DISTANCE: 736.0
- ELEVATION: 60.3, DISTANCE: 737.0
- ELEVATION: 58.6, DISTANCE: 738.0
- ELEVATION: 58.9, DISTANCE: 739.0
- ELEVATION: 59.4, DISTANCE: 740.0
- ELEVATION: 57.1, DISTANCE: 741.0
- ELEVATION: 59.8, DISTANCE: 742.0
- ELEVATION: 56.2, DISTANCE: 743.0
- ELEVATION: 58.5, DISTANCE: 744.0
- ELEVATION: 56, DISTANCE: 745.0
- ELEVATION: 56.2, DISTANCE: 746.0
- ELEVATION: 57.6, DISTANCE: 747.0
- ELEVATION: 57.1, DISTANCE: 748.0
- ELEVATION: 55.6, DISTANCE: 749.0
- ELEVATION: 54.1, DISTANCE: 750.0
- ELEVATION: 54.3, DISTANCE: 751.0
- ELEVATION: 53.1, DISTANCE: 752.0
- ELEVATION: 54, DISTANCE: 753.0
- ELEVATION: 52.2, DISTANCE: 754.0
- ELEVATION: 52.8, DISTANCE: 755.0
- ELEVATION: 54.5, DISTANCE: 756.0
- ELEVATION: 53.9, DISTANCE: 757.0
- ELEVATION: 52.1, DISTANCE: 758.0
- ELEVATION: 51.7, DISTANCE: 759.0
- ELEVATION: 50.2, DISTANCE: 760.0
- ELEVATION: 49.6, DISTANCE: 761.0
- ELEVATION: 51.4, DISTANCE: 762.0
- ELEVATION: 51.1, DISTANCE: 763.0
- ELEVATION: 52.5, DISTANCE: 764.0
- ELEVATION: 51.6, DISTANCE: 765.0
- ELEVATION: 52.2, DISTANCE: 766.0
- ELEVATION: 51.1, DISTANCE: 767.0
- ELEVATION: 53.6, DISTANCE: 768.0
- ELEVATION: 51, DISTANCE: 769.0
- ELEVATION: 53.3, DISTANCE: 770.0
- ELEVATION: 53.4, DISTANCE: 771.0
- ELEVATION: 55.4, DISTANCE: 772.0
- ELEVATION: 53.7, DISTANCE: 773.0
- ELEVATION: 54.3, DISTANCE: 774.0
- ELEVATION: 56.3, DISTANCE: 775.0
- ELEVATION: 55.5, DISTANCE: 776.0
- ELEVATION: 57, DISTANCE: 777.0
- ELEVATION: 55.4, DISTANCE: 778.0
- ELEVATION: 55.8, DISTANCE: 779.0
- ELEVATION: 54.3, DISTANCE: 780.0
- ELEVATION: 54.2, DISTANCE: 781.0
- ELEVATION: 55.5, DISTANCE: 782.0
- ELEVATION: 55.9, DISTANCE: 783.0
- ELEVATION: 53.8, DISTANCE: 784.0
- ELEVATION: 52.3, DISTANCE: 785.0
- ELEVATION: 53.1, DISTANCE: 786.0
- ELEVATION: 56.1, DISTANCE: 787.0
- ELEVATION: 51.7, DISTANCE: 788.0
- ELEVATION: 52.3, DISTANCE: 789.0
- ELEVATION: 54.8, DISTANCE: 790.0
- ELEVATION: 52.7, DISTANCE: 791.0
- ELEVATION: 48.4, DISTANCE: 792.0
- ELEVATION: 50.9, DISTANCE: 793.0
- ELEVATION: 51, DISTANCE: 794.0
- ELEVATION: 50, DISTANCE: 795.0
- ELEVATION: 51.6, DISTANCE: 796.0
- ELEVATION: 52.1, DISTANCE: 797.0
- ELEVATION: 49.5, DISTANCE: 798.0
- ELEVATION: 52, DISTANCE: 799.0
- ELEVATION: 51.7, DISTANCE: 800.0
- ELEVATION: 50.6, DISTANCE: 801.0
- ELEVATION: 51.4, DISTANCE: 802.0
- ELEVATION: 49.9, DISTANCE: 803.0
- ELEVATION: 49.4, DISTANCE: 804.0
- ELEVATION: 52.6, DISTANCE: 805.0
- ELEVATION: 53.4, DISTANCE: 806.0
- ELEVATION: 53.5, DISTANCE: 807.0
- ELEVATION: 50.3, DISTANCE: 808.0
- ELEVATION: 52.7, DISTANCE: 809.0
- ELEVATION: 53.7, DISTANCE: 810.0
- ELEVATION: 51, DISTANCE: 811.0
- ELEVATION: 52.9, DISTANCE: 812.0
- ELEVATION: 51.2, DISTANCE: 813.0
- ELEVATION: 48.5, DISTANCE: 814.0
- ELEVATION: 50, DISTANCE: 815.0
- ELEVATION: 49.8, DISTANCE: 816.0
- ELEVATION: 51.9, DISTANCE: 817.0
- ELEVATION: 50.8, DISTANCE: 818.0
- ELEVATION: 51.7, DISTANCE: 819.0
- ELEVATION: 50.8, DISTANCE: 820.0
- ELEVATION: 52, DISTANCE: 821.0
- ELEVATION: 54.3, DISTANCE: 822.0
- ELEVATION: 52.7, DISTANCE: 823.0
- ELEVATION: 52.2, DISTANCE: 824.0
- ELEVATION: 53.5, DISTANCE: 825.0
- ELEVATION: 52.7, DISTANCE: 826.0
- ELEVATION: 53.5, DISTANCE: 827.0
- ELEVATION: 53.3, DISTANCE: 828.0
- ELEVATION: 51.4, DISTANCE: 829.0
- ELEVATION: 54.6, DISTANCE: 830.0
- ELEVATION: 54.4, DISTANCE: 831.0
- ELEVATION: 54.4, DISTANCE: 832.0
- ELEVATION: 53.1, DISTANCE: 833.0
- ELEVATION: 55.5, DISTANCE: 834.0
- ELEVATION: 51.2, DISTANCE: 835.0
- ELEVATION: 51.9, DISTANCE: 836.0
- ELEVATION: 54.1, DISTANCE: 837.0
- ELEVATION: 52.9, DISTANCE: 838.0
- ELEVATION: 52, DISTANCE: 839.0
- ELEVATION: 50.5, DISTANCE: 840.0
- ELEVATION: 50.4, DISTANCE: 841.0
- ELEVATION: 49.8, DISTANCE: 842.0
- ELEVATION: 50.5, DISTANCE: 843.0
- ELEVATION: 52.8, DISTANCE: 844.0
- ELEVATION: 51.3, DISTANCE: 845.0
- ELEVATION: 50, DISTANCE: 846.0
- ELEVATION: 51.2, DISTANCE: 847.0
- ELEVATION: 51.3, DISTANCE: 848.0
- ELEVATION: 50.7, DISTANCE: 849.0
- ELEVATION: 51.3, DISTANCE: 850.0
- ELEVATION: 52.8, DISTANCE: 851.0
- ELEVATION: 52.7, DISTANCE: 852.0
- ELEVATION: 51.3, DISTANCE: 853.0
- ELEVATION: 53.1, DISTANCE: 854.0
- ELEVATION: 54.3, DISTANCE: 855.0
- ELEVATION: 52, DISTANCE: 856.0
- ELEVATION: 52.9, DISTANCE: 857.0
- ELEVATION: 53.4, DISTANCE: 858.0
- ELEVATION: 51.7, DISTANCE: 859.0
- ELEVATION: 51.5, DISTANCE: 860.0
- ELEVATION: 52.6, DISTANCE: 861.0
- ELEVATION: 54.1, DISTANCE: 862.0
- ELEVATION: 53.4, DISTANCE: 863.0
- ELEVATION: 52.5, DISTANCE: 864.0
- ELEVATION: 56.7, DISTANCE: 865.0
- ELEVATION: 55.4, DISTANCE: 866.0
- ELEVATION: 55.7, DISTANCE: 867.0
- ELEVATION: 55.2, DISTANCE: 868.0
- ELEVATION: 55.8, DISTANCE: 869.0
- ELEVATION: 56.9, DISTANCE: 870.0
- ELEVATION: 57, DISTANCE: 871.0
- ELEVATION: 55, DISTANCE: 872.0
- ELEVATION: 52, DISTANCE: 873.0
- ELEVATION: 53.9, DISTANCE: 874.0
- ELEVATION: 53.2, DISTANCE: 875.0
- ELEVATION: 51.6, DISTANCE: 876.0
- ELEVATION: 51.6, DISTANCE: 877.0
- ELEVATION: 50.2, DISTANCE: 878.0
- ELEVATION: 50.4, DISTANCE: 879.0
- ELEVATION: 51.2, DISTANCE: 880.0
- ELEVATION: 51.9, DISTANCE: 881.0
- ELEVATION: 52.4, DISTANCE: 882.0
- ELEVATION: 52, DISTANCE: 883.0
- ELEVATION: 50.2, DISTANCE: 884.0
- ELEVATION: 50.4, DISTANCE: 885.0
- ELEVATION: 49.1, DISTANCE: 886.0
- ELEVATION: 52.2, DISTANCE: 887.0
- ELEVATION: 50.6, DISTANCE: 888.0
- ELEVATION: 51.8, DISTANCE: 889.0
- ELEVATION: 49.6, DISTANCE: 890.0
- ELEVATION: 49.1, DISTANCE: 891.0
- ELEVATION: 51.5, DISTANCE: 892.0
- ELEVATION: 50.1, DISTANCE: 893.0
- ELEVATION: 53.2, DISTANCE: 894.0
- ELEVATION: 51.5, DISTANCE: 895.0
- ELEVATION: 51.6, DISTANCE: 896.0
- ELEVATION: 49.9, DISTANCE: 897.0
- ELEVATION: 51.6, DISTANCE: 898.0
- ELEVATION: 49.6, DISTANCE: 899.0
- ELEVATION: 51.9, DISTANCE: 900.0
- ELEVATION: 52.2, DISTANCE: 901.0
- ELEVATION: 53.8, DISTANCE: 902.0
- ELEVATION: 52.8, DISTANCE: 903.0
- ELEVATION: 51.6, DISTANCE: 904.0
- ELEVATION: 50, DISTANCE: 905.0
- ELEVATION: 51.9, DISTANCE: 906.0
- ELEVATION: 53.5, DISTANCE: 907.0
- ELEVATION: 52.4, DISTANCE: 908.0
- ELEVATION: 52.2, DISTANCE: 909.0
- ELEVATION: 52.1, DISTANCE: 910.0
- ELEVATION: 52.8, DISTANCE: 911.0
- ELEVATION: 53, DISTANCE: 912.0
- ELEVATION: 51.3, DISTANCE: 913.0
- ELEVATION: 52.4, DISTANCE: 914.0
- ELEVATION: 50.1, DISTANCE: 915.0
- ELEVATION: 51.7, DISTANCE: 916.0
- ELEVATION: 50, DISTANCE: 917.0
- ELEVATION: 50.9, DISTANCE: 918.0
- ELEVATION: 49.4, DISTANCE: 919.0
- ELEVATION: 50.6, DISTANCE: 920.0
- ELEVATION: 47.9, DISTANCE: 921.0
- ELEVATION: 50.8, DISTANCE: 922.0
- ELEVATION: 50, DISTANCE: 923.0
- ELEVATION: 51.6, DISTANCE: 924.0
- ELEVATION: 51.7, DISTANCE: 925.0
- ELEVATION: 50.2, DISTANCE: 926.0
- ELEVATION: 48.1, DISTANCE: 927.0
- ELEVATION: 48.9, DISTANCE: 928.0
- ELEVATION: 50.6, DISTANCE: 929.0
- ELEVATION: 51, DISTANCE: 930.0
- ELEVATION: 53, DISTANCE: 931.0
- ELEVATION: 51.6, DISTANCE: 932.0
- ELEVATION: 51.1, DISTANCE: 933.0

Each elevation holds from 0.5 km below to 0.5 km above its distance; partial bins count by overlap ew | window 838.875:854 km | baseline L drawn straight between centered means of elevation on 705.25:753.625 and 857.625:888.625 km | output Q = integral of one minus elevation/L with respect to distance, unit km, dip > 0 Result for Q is 0.5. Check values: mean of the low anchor 54.5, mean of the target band 51.3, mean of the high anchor 52.9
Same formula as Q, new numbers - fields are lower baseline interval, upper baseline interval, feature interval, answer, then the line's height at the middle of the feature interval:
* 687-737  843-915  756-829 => -4.22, 49.6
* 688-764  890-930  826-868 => -1.56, 50.8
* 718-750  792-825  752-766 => 0.77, 55.2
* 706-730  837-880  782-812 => 0.22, 52.5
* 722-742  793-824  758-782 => 0.67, 54.8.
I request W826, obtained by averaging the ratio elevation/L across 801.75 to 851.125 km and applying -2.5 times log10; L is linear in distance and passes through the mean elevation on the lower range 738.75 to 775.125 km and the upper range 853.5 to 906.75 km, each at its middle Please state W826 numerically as 0.02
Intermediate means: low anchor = 54.2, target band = 52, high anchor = 52.4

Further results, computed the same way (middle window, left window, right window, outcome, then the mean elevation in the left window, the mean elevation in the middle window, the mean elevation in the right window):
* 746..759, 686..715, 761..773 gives -0.10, 39.8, 54.2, 52.4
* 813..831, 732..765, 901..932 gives 0.03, 55.4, 52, 51.2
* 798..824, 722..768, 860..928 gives 0.05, 55.6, 51.5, 51.9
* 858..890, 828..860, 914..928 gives -0.03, 52.2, 52.8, 50.3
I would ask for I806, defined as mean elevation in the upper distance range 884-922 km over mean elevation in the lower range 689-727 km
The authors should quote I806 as 1.1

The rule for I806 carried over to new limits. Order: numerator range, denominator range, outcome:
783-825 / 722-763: 0.92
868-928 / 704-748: 0.95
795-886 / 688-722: 1.22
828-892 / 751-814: 1.00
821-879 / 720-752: 0.92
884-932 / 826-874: 0.96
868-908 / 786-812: 1.00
